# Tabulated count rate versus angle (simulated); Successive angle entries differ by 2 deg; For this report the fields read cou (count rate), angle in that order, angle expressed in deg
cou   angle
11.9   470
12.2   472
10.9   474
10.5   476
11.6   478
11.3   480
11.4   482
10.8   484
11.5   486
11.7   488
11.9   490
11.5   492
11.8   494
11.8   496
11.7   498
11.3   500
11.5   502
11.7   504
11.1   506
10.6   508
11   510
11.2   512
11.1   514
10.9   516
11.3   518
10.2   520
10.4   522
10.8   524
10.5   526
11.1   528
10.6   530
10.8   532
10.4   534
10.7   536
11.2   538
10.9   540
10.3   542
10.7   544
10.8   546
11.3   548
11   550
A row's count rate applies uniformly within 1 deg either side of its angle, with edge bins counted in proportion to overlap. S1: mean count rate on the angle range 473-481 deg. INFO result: 11.1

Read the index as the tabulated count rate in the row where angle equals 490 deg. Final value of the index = 11.9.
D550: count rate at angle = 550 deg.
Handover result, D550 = 11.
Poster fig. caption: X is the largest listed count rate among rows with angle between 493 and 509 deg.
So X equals 11.8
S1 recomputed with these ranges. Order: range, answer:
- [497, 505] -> 11.6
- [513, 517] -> 11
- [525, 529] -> 10.8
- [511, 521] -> 10.9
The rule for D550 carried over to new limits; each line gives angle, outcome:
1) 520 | 10.2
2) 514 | 11.1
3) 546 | 10.8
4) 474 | 10.9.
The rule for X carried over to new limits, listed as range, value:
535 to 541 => 11.2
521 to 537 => 11.1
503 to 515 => 11.7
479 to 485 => 11.4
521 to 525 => 10.8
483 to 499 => 11.9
